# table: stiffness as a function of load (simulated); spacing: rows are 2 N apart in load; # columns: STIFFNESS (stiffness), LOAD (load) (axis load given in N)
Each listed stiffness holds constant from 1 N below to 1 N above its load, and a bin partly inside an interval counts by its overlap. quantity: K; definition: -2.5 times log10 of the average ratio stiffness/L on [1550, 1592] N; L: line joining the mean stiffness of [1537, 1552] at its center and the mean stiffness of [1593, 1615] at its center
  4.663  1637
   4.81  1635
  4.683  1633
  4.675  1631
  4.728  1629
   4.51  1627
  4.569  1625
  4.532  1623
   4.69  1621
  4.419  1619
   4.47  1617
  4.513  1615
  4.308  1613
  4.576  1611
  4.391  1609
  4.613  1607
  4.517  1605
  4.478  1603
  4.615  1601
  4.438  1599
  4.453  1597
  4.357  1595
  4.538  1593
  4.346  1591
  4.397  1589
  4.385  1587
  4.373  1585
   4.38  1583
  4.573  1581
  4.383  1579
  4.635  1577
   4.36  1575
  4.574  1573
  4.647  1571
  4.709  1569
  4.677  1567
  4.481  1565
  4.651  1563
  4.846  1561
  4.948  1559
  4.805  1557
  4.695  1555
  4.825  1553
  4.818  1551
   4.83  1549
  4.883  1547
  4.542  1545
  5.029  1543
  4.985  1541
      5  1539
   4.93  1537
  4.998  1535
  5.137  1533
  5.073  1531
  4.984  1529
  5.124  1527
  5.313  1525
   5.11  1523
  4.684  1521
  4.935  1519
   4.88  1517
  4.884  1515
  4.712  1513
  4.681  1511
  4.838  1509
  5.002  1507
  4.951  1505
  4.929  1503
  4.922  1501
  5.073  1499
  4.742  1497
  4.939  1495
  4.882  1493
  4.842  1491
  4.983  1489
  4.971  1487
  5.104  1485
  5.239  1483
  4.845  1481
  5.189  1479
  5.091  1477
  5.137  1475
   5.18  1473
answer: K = 0.02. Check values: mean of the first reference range 4.87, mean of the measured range 4.6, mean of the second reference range 4.48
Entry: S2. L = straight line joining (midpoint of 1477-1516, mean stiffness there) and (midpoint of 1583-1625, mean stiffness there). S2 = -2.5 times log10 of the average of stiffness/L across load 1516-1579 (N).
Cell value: -0.03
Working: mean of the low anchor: 4.94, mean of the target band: 4.83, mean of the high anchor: 4.47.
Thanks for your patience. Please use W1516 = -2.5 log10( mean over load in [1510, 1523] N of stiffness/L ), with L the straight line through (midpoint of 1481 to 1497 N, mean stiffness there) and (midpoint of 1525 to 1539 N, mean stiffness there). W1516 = 0.05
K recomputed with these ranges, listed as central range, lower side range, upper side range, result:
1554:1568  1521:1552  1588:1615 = 0.01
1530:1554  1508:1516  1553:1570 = -0.04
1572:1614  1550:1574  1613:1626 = 0.04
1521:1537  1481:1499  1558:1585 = -0.06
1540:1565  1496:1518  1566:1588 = -0.04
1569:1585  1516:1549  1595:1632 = 0.05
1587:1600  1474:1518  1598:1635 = 0.05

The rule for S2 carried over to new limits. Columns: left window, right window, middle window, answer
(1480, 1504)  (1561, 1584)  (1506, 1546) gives -0.03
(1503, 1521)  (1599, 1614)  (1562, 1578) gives 0.01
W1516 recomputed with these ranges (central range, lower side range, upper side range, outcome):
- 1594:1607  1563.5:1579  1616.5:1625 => 0.02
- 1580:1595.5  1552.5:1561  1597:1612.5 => 0.05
